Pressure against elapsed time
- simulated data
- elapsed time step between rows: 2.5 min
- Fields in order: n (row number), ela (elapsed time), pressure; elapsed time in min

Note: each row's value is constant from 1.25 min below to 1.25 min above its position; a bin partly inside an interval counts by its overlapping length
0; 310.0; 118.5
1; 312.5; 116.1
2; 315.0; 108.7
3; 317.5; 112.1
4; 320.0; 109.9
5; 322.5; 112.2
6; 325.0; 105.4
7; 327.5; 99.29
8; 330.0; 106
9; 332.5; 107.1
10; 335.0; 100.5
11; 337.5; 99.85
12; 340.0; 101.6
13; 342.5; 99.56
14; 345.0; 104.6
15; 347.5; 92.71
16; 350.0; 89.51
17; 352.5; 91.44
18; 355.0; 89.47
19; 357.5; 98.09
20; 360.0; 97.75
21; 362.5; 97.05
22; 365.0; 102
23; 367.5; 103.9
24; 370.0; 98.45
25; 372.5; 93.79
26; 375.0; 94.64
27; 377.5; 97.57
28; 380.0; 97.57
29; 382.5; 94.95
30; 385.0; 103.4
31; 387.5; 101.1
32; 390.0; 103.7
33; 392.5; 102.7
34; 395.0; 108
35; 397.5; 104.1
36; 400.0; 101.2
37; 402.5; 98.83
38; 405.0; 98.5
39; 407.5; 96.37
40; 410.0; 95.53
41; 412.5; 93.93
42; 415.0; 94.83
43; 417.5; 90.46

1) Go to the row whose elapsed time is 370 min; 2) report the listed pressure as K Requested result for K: 98.45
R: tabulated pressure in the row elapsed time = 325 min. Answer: 105.4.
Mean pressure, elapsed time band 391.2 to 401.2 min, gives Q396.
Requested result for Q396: 104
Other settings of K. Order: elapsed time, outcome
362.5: 97.05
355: 89.47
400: 101.2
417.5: 90.46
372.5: 93.79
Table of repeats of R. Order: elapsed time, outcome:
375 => 94.64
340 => 101.6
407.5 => 96.37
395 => 108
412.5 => 93.93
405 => 98.5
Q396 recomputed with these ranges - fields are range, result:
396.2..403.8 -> 101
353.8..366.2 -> 96.9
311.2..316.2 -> 112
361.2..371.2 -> 100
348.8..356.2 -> 90.1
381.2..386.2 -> 99.1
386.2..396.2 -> 104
